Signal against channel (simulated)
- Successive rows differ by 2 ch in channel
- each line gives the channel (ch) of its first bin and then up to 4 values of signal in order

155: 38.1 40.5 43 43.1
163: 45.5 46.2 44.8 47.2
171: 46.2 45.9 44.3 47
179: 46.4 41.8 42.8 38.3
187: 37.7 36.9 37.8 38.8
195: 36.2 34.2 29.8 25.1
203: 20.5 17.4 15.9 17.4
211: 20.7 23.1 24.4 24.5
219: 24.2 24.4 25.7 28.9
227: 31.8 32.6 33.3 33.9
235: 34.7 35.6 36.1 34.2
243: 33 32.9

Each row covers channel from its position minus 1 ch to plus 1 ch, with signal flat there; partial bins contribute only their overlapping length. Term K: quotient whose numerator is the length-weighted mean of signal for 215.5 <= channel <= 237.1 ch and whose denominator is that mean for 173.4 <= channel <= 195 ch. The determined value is 0.72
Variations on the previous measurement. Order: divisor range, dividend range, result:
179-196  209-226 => 0.61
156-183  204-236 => 0.58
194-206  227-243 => 1.25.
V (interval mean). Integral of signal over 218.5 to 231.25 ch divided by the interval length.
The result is 28.6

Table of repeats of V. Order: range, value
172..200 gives 39.9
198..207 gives 22.4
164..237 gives 33.4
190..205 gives 30.8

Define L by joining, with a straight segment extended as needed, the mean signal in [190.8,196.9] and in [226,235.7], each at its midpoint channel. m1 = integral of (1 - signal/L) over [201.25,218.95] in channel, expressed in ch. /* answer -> 7.24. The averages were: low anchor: 37.1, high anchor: 33.2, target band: 20.9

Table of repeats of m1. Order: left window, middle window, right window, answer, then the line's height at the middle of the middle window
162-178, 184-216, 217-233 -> 7.5 ch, 36.5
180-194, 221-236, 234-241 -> 2.0 ch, 36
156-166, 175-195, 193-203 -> -3.0 ch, 35.4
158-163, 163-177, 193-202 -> -1.8 ch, 40.6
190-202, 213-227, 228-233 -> 3.2 ch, 33.3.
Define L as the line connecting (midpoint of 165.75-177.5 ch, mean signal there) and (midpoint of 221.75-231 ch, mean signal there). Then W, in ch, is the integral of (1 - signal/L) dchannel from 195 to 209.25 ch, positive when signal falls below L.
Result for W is 5.0 ch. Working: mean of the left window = 45.9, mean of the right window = 30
